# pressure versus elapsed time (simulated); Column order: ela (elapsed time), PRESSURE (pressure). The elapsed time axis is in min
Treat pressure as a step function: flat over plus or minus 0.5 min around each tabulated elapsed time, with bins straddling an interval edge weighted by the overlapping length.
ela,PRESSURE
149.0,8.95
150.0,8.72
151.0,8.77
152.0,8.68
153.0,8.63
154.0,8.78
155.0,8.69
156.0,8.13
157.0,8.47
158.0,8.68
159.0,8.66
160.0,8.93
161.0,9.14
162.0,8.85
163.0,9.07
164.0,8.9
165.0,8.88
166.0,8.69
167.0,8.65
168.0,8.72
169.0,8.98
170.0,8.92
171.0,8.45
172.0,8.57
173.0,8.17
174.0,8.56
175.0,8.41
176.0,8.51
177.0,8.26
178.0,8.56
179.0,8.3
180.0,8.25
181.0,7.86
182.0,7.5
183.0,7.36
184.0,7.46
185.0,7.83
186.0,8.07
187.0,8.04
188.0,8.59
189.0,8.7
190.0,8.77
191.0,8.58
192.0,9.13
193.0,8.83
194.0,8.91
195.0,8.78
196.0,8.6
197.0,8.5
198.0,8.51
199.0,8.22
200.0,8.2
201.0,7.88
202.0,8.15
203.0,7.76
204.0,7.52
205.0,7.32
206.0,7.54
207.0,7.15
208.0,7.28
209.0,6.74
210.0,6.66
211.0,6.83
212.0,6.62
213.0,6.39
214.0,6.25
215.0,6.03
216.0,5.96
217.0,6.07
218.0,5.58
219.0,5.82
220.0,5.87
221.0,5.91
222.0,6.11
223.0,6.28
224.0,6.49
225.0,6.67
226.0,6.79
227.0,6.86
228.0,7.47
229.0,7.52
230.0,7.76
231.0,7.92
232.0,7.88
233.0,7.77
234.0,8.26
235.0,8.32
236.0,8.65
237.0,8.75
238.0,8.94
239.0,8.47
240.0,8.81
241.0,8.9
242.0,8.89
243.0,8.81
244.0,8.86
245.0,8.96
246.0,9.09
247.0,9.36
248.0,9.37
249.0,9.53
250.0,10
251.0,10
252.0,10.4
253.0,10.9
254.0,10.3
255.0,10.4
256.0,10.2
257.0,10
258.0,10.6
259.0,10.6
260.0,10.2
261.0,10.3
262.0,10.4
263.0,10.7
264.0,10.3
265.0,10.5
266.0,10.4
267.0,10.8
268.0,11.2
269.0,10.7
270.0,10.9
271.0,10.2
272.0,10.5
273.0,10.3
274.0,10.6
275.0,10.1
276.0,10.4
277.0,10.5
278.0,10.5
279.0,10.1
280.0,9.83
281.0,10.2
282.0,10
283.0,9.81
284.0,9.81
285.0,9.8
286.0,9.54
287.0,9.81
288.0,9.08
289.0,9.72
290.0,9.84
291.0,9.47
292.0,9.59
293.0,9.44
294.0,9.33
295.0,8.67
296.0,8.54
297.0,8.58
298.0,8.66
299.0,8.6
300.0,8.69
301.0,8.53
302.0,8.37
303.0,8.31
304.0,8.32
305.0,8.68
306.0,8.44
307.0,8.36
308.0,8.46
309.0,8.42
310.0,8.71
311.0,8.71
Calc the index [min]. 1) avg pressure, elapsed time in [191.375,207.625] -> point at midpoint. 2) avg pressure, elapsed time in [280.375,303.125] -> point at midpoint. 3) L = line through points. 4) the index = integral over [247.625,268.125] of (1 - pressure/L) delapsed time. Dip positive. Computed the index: -3.39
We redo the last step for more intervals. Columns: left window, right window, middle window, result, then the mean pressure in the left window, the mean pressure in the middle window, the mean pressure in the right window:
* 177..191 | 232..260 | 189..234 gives 6.8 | 8.12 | 7.34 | 9.36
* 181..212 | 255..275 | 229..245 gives 1.7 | 7.96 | 8.45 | 10.5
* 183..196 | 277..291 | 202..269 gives 5.9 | 8.44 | 8.36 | 9.86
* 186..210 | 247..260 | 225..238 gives 2.1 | 8.13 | 7.83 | 10.2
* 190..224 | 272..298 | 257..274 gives -2.6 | 7.28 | 10.5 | 9.74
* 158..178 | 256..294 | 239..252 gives 0.7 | 8.7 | 9.23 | 10.2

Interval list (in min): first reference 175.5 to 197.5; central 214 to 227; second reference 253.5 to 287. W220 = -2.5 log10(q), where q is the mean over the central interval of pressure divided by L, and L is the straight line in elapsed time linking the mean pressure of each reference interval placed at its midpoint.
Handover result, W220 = 0.428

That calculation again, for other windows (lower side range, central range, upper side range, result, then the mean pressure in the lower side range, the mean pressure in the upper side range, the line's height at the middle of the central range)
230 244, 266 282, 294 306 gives -0.219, 8.48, 8.57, 8.53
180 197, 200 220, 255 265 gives 0.289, 8.32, 10.4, 8.94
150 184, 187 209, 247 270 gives 0.118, 8.53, 10.3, 9.15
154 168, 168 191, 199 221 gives -0.035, 8.75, 6.85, 8.03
